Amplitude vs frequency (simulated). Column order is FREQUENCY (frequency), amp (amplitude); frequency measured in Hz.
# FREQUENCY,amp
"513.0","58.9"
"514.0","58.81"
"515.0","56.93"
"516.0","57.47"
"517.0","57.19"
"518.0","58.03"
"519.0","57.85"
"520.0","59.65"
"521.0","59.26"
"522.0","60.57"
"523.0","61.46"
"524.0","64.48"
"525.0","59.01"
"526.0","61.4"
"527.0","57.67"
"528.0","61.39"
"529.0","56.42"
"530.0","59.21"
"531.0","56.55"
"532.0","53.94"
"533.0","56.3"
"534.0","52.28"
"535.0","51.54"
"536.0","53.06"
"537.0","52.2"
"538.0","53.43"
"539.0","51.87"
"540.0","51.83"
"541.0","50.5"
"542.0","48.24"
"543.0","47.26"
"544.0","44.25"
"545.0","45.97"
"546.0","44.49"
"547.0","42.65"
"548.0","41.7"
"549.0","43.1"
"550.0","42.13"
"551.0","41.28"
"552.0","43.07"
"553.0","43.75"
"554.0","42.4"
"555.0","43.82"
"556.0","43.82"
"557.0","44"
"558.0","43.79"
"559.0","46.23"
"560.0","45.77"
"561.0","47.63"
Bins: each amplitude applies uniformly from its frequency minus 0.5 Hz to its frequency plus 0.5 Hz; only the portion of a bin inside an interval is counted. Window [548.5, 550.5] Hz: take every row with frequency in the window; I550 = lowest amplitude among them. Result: 42.13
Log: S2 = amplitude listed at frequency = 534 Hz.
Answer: 52.28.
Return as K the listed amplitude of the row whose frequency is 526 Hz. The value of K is 61.4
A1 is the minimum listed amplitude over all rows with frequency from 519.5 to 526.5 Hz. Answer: 59.01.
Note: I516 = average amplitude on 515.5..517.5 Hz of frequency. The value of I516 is 57.3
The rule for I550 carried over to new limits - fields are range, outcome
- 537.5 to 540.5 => 51.83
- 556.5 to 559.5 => 43.79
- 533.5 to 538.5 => 51.54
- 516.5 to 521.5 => 57.19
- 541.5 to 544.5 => 44.25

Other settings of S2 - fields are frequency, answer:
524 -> 64.48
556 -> 43.82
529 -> 56.42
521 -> 59.26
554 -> 42.4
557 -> 44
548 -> 41.7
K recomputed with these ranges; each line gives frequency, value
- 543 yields 47.26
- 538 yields 53.43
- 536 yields 53.06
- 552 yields 43.07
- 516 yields 57.47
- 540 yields 51.83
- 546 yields 44.49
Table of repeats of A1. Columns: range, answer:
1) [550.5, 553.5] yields 41.28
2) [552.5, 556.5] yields 42.4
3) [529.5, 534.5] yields 52.28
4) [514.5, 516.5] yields 56.93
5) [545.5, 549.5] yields 41.7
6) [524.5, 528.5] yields 57.67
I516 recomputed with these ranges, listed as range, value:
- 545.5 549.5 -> 43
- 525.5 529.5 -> 59.2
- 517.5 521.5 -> 58.7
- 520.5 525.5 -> 61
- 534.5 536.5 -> 52.3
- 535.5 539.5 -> 52.6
